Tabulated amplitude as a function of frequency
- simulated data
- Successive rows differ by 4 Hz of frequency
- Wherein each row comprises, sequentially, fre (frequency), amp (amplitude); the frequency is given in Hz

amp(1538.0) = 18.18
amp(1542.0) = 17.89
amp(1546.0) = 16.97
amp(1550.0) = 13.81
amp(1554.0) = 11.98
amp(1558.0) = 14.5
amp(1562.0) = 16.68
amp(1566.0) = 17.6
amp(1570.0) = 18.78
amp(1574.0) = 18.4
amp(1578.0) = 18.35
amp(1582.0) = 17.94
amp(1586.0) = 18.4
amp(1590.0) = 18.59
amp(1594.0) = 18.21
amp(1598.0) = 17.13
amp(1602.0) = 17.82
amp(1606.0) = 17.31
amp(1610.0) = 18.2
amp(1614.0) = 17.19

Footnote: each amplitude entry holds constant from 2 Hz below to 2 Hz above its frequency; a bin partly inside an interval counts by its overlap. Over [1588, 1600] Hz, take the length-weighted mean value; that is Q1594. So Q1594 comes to 18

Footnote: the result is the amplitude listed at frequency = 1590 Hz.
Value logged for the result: 18.59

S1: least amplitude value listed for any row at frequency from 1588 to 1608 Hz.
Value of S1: 17.13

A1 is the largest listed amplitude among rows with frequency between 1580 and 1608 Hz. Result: 18.59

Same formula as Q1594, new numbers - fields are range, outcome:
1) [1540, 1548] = 17.4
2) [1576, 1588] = 18.2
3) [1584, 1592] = 18.5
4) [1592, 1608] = 17.6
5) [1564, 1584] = 18.2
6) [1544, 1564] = 14.8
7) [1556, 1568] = 16.3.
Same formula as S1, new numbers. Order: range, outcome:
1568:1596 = 17.94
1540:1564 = 11.98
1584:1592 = 18.4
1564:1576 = 17.6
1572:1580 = 18.35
